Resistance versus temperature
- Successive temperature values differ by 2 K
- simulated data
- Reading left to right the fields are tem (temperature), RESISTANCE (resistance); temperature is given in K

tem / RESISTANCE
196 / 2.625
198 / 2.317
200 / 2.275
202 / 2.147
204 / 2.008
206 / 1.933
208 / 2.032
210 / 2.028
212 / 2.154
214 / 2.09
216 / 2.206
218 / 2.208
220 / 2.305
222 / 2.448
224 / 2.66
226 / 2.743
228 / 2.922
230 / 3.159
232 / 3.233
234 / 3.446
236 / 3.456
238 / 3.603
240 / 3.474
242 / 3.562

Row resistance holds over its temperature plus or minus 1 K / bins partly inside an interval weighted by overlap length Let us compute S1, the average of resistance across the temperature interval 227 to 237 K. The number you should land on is 3.24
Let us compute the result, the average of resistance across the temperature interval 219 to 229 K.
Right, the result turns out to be 2.62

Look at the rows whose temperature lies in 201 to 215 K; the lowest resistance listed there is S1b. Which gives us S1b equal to 1.933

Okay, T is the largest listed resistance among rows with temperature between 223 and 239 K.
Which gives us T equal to 3.603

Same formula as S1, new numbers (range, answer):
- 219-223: 2.38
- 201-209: 2.03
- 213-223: 2.25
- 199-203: 2.21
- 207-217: 2.1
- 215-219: 2.21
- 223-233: 2.94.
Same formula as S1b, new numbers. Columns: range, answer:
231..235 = 3.233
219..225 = 2.305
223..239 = 2.66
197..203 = 2.147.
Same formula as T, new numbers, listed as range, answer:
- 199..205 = 2.275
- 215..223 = 2.448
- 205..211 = 2.032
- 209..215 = 2.154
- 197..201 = 2.317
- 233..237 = 3.456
